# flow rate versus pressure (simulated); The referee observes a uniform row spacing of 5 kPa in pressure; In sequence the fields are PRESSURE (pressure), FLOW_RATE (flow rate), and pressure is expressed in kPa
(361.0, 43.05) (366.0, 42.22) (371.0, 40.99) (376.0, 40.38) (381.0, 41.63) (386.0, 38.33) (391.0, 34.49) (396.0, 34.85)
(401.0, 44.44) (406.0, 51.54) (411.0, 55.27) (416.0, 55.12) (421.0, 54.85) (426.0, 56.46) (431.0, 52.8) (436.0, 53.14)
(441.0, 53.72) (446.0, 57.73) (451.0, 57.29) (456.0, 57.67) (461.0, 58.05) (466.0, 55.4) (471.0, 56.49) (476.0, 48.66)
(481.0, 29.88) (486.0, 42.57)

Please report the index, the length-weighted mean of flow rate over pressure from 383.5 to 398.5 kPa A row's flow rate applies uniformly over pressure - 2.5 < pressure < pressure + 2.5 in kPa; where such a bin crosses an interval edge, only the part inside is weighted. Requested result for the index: 35.9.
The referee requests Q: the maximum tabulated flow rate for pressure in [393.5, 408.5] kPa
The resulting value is 51.54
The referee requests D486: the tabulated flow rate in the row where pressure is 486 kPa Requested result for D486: 42.57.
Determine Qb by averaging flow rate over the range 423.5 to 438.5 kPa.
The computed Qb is 54.1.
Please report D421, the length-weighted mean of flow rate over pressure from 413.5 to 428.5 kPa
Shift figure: 55.5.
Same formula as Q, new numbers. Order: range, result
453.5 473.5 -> 58.05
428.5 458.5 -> 57.73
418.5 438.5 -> 56.46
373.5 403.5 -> 44.44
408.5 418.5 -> 55.27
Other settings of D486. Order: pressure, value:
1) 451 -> 57.29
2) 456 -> 57.67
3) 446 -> 57.73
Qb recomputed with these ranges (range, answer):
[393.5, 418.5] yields 48.2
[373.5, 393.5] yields 38.7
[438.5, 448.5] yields 55.7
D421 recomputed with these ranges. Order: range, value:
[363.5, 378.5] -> 41.2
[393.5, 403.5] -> 39.6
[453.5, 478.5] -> 55.3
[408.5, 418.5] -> 55.2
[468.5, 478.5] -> 52.6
